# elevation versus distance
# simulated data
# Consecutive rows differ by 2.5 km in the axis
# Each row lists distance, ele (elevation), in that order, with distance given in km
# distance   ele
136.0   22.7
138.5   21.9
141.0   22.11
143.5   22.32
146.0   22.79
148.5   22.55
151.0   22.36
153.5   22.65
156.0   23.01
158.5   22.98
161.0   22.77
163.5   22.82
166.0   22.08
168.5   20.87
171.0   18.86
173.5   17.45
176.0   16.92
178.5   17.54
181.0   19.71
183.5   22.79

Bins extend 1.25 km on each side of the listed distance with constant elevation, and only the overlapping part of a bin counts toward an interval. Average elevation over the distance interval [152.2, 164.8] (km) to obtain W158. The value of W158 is 22.8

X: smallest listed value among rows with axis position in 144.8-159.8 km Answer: 22.36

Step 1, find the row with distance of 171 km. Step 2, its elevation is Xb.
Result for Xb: 18.86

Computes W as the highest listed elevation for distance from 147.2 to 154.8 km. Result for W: 22.65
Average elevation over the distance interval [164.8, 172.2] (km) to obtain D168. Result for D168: 20.6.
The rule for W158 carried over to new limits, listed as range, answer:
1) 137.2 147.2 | 22.3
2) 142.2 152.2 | 22.5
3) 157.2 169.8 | 22.3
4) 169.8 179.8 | 17.7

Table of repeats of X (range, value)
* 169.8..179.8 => 16.92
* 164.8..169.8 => 20.87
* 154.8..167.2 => 22.08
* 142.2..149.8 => 22.32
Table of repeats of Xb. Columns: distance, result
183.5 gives 22.79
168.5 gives 20.87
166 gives 22.08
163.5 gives 22.82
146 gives 22.79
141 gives 22.11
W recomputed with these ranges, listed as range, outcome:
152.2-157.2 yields 23.01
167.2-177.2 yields 20.87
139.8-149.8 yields 22.79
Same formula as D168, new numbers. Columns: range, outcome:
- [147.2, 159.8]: 22.7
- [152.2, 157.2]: 22.8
